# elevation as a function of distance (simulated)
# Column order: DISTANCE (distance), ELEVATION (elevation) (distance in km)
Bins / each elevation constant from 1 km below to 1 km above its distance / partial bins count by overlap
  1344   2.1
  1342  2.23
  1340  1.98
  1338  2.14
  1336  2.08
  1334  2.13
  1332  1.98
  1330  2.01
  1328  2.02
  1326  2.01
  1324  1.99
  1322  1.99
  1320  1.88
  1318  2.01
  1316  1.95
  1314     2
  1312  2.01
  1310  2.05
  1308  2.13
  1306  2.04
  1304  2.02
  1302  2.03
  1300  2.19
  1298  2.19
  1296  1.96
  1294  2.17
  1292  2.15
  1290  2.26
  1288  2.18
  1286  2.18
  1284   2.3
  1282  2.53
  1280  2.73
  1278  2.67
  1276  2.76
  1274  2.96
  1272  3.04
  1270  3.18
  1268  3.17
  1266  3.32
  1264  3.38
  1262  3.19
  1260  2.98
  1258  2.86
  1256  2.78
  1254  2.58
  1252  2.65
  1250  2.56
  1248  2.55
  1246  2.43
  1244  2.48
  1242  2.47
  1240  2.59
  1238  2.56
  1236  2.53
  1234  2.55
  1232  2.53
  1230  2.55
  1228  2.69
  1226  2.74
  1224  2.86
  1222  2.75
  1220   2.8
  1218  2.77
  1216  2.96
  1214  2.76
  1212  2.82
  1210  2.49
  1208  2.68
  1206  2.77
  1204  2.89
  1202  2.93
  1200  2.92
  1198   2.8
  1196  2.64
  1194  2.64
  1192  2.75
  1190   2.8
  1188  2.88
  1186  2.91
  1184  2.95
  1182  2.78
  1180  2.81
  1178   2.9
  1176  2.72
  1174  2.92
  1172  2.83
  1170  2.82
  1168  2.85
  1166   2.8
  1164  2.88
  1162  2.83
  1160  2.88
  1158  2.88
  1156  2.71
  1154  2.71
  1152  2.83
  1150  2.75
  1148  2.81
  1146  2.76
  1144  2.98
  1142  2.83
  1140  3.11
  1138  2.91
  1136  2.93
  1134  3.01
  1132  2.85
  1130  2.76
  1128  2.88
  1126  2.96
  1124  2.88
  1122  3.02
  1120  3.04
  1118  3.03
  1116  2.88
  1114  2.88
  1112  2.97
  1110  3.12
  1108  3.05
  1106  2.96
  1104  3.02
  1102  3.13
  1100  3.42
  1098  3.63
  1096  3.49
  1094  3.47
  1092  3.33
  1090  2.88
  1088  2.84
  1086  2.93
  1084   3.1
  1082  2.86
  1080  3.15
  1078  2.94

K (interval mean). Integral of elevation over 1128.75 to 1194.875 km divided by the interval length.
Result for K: 2.84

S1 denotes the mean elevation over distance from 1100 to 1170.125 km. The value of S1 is 2.91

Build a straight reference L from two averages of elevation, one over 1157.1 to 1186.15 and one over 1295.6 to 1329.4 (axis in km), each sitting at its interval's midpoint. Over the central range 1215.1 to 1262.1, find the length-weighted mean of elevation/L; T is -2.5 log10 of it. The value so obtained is -0.09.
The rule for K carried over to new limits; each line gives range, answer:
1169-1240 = 2.76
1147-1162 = 2.8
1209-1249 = 2.64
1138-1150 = 2.89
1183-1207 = 2.82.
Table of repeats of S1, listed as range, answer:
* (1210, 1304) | 2.63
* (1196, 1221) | 2.79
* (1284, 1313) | 2.12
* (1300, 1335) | 2.02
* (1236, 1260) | 2.61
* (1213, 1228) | 2.8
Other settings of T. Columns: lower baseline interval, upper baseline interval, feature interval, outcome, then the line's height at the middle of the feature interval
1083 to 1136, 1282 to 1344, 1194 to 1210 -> -0.06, 2.61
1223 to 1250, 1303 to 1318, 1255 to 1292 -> -0.20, 2.3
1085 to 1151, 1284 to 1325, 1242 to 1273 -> -0.23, 2.31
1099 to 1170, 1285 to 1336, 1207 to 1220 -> -0.09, 2.54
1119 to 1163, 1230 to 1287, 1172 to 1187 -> -0.01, 2.83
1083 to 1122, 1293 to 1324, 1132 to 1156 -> 0.01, 2.9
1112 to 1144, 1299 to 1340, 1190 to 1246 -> -0.08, 2.51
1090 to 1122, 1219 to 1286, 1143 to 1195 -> 0.06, 2.97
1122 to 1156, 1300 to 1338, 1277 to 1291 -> -0.10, 2.19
